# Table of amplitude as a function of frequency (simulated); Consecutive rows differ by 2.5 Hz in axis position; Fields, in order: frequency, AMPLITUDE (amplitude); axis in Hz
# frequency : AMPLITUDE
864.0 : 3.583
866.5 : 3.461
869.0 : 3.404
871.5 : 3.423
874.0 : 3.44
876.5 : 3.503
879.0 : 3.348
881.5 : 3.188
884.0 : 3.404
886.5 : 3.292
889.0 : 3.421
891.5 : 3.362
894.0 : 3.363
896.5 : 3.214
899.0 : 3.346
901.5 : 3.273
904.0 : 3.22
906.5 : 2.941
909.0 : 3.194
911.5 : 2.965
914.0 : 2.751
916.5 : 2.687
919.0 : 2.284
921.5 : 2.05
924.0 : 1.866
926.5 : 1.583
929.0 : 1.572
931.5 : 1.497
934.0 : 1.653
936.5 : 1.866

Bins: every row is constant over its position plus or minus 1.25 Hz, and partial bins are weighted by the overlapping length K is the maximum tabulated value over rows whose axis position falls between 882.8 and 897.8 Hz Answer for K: 3.421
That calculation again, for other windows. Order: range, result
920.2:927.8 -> 2.05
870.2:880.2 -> 3.503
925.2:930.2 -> 1.583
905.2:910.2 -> 3.194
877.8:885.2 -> 3.404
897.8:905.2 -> 3.346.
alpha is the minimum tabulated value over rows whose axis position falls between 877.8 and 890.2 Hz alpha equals 3.188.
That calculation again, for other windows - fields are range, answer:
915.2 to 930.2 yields 1.572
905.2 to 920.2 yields 2.284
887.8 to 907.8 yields 2.941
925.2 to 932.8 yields 1.497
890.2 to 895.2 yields 3.362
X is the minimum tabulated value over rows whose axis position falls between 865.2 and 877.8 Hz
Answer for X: 3.404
